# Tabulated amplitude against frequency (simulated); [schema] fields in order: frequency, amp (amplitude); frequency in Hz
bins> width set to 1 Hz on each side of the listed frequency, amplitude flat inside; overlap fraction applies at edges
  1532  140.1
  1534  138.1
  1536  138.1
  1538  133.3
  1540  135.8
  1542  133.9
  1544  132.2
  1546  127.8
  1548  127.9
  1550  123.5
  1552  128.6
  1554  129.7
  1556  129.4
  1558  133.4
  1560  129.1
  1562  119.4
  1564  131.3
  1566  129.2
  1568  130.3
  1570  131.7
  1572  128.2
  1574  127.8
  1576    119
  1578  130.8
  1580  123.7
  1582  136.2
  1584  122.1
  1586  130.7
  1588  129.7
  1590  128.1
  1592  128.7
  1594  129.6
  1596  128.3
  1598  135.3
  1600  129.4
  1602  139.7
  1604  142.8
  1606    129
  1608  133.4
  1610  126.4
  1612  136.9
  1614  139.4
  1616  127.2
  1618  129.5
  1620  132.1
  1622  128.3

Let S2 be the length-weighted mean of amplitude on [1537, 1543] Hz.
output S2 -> 134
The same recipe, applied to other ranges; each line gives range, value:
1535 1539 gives 136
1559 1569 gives 128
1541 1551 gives 129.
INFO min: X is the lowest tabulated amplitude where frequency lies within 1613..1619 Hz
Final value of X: 127.2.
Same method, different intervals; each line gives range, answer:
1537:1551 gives 123.5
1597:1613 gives 126.4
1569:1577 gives 119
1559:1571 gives 119.4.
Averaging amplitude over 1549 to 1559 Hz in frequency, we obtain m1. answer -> 129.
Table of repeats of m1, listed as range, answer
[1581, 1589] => 130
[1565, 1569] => 130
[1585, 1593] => 129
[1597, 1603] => 135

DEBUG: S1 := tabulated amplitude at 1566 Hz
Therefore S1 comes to 129.2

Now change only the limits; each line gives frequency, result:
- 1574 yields 127.8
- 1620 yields 132.1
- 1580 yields 123.7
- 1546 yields 127.8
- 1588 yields 129.7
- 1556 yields 129.4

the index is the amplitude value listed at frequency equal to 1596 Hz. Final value 128.3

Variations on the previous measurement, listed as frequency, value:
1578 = 130.8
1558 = 133.4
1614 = 139.4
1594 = 129.6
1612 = 136.9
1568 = 130.3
